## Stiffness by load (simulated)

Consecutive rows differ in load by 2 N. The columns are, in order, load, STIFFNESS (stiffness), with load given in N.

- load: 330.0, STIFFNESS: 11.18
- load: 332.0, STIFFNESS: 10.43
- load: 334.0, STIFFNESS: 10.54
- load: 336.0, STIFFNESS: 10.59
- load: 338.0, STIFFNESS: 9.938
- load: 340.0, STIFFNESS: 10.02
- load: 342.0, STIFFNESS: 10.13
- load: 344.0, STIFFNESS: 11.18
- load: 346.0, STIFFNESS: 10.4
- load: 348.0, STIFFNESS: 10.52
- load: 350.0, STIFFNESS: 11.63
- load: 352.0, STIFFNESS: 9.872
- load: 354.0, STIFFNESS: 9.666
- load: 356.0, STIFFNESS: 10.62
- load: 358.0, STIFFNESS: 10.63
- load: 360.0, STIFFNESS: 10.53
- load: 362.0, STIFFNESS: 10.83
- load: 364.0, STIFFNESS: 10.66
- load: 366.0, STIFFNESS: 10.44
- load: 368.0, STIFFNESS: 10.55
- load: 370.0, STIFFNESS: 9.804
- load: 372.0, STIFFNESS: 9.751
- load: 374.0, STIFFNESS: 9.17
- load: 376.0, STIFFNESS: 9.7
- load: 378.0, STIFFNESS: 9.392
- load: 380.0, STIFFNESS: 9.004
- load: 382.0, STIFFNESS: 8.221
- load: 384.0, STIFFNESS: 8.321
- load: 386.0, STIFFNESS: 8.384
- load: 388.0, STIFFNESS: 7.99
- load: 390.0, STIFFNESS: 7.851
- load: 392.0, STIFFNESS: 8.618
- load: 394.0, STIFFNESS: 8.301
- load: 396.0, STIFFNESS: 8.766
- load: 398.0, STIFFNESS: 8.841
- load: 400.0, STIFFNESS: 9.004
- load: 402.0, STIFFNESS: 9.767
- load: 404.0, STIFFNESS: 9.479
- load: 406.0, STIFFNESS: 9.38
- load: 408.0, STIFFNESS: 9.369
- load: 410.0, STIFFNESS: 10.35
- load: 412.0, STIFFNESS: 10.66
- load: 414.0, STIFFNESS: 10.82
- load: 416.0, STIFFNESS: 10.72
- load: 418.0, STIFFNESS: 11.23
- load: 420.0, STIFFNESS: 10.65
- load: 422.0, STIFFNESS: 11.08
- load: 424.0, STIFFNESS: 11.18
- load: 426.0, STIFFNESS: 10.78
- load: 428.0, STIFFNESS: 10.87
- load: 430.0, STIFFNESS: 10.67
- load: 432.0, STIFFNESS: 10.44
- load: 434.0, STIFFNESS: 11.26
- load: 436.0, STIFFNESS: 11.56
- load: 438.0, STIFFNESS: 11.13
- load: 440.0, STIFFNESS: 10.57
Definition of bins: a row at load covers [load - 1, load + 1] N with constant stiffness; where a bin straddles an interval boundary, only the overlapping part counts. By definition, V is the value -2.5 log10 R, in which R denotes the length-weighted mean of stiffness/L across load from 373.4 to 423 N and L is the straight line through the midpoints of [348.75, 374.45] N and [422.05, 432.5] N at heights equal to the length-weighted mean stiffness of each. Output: 0.13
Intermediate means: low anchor 10.3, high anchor 10.8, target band 9.4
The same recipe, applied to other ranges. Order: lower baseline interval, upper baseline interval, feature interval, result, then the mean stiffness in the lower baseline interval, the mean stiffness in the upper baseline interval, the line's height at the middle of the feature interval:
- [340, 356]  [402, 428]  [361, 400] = 0.142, 10.5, 10.5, 10.5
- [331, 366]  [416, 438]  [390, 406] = 0.206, 10.5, 11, 10.8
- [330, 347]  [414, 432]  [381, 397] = 0.275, 10.4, 10.9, 10.7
